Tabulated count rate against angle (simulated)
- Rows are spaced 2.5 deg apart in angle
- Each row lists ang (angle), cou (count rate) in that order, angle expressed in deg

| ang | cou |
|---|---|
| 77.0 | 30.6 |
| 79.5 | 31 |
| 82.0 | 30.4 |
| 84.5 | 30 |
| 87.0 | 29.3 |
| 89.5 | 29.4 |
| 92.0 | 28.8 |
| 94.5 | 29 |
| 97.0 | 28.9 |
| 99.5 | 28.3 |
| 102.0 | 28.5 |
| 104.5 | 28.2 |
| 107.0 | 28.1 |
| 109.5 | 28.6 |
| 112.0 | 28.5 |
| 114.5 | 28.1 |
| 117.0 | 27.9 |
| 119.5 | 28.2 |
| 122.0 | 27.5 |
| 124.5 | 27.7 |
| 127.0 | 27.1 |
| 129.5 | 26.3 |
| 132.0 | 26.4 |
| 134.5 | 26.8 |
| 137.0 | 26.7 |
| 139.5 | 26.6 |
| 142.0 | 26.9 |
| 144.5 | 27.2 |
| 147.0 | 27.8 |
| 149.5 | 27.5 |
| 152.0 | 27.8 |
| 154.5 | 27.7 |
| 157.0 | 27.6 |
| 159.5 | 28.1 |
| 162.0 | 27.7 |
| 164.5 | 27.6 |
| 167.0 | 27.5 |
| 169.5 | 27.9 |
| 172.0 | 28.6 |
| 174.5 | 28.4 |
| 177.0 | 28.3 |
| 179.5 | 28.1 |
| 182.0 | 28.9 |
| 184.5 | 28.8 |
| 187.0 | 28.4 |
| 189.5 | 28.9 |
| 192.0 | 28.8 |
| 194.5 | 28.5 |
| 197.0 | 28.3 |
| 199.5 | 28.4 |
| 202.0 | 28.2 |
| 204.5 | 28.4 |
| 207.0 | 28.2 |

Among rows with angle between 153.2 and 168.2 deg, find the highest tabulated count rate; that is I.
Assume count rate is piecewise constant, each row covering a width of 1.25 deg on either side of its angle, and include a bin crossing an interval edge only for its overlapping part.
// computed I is 28.1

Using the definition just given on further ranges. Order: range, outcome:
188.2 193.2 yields 28.9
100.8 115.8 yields 28.6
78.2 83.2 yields 31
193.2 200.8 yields 28.5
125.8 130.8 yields 27.1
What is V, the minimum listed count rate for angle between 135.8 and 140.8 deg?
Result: 26.6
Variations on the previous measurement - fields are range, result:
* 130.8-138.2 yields 26.4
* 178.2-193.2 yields 28.1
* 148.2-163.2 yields 27.5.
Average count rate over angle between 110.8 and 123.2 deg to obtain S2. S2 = 28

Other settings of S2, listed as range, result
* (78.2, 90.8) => 30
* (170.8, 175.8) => 28.5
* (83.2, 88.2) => 29.7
